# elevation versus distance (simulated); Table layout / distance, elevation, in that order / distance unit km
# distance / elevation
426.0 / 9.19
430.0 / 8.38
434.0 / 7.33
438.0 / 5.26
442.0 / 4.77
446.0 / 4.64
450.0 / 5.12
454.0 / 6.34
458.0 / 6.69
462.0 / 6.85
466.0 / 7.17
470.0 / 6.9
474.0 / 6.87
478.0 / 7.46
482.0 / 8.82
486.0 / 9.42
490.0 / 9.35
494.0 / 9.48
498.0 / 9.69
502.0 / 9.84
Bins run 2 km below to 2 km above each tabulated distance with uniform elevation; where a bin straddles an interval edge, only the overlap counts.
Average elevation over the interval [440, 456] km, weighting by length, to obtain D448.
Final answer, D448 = 5.22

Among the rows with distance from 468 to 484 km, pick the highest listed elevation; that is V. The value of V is 8.82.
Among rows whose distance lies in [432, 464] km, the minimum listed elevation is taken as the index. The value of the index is 4.64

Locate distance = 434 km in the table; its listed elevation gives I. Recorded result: 7.33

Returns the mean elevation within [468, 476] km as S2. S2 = 6.88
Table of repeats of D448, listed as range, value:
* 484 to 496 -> 9.42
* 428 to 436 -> 7.86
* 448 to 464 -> 6.25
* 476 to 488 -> 8.57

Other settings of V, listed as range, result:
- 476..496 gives 9.48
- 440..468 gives 7.17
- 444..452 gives 5.12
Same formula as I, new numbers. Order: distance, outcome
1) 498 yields 9.69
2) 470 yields 6.9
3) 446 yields 4.64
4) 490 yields 9.35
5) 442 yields 4.77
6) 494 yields 9.48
